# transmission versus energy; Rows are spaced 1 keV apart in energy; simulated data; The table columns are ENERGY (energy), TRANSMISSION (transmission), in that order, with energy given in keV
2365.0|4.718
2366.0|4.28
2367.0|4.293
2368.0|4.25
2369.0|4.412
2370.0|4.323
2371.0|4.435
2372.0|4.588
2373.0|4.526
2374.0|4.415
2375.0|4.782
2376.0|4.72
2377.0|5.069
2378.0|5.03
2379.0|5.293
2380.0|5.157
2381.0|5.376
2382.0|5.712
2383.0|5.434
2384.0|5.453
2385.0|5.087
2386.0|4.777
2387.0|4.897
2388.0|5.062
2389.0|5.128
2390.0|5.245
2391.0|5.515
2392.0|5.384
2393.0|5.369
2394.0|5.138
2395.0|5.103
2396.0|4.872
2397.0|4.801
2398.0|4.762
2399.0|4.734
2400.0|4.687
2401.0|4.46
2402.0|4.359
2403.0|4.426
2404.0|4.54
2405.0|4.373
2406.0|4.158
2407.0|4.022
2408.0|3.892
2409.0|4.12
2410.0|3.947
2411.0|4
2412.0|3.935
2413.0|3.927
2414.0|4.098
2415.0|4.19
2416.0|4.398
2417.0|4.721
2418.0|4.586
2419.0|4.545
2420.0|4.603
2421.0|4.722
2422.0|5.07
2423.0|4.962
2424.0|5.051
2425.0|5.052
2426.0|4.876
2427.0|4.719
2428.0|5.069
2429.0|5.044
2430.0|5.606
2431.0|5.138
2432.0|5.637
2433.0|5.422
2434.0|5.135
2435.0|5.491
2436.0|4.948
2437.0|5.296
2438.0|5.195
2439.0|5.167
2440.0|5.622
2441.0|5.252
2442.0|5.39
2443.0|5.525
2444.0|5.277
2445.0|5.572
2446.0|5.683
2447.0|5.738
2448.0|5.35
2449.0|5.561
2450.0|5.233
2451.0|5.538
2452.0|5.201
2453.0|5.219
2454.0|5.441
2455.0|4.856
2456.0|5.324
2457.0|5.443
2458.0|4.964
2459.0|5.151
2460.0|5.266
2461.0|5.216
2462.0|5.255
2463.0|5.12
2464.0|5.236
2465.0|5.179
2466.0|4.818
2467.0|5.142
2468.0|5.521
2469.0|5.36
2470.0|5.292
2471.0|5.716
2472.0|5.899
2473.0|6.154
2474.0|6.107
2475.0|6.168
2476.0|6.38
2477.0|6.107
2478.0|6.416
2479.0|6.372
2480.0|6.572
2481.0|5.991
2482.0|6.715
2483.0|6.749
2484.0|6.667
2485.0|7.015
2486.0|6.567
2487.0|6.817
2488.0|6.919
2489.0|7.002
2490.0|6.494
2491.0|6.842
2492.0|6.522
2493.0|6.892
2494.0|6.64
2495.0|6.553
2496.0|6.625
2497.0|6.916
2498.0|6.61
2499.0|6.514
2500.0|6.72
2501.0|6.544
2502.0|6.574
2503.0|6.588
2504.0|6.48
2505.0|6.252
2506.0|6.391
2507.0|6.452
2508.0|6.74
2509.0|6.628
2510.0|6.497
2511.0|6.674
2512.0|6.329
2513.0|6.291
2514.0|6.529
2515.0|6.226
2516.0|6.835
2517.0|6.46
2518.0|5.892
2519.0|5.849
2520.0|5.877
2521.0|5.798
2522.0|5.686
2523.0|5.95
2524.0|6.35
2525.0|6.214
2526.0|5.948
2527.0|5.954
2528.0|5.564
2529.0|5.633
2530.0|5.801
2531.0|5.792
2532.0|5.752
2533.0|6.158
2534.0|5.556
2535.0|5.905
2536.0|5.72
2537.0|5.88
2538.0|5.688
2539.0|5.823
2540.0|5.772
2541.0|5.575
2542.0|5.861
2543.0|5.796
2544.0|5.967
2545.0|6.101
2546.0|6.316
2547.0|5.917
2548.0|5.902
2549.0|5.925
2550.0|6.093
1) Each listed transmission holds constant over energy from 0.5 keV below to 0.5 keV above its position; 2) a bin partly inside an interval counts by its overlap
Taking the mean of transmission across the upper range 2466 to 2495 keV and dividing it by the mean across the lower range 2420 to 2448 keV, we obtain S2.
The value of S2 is 1.2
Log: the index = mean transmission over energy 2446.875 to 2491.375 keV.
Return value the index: 5.82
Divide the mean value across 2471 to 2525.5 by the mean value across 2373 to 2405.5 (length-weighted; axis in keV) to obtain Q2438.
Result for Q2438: 1.30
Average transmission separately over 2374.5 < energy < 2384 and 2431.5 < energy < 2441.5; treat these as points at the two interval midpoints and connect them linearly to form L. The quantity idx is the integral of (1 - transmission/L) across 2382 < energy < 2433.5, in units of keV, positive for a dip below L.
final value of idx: 4.7 keV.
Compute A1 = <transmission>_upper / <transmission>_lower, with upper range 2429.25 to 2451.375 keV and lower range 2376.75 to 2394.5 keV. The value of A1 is 1.03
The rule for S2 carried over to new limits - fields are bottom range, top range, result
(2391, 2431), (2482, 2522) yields 1.41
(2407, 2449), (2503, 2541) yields 1.24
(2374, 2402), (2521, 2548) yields 1.16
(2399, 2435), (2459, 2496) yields 1.32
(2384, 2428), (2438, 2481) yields 1.18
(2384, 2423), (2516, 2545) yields 1.27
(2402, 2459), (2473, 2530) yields 1.30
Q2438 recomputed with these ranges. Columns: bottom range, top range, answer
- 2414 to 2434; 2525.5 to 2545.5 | 1.19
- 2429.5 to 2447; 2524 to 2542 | 1.08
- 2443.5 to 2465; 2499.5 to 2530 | 1.18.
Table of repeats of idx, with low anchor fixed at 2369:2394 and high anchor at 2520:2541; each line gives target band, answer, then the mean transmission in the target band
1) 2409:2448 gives 2.4 keV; 4.96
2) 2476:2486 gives -1.7 keV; 6.51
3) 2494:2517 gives -3.4 keV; 6.54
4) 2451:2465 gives 0.6 keV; 5.22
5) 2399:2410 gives 1.8 keV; 4.31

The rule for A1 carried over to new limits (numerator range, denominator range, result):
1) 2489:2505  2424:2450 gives 1.25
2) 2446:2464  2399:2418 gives 1.24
